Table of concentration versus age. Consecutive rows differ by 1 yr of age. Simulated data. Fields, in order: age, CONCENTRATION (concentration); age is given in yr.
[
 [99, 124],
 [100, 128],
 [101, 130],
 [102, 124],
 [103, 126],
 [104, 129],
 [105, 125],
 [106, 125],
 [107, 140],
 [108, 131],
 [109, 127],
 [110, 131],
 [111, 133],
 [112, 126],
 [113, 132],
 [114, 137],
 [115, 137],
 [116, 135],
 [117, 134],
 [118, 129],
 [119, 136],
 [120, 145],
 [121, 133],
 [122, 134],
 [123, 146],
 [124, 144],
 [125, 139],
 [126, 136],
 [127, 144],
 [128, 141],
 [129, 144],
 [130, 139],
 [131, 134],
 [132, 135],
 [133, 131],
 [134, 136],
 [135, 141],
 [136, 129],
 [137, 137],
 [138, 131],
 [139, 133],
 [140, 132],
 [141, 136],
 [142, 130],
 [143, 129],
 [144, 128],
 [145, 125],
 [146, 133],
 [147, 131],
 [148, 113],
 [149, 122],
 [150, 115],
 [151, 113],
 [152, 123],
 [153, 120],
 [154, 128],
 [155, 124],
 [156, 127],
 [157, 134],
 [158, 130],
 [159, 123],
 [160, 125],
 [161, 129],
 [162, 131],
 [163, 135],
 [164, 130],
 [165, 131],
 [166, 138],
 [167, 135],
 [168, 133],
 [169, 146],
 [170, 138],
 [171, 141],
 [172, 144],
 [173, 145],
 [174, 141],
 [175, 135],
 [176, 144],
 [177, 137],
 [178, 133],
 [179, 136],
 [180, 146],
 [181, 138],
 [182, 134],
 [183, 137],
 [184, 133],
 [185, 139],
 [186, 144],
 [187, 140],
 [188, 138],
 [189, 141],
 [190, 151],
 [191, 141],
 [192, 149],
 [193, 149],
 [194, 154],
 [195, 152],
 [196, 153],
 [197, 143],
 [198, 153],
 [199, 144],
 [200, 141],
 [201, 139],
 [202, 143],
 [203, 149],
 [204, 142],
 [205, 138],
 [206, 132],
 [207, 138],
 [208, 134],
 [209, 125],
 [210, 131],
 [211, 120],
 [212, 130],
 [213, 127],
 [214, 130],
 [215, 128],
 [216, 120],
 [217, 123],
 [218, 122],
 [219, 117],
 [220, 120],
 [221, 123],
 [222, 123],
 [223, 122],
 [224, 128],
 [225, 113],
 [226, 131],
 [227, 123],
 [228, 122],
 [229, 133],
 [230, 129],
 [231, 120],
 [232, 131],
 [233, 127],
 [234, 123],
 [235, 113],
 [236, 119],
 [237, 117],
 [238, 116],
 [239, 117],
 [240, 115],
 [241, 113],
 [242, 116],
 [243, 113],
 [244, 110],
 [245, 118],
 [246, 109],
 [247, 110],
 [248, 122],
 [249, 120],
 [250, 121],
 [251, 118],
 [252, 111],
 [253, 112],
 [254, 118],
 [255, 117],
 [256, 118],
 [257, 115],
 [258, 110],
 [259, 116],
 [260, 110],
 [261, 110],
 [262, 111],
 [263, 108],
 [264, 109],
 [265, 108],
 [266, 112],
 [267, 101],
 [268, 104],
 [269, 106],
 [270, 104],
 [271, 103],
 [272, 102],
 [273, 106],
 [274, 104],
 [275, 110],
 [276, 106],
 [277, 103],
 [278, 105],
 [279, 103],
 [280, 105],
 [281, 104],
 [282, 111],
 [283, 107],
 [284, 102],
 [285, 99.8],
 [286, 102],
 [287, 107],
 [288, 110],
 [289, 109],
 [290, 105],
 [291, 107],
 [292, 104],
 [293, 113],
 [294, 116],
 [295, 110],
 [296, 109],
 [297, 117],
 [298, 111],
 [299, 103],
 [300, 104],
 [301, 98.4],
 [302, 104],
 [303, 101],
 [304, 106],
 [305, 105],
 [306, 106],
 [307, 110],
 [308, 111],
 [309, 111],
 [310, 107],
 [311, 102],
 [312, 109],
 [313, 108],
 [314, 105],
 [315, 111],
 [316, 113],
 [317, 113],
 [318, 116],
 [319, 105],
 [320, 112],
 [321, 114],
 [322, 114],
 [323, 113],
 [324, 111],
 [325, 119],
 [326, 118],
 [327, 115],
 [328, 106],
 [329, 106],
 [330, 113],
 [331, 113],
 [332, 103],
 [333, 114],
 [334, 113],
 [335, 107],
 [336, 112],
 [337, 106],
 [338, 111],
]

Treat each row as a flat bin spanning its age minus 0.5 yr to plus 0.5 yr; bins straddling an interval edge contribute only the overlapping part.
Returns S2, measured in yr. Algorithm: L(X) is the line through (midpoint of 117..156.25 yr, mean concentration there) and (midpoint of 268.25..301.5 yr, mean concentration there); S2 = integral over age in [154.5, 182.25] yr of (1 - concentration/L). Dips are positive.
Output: -1.91 yr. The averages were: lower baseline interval 132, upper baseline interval 106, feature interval 135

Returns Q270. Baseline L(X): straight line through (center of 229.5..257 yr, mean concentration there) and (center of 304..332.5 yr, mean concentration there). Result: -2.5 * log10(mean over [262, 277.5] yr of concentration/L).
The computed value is 0.089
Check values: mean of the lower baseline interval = 117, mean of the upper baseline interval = 110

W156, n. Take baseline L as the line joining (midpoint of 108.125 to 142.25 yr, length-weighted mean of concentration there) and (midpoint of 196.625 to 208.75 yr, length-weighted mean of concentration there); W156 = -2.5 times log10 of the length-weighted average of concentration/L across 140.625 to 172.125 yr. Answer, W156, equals 0.07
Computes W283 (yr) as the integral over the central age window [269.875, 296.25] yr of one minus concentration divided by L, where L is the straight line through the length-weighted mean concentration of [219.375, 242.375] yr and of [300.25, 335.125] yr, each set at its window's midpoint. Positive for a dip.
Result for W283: 1.9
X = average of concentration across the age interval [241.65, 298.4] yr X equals 110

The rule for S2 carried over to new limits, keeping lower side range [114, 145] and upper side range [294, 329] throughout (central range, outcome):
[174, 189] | -1.2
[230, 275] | 1.8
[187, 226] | -3.2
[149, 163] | 0.7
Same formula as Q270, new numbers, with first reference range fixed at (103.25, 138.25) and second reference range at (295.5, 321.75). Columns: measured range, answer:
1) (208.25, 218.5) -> -0.04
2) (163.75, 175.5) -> -0.08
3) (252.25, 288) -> 0.06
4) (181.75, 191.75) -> -0.12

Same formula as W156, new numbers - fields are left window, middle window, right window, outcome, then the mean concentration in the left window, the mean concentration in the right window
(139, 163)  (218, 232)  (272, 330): -0.06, 126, 108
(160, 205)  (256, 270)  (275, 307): 0.06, 141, 106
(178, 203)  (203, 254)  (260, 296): 0.04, 143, 107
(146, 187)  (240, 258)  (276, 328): 0.02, 133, 108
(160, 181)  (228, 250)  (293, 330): 0.04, 137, 110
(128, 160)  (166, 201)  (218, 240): -0.13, 129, 122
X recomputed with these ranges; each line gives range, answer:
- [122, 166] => 131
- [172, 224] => 137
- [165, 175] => 139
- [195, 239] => 129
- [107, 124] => 135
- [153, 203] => 139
